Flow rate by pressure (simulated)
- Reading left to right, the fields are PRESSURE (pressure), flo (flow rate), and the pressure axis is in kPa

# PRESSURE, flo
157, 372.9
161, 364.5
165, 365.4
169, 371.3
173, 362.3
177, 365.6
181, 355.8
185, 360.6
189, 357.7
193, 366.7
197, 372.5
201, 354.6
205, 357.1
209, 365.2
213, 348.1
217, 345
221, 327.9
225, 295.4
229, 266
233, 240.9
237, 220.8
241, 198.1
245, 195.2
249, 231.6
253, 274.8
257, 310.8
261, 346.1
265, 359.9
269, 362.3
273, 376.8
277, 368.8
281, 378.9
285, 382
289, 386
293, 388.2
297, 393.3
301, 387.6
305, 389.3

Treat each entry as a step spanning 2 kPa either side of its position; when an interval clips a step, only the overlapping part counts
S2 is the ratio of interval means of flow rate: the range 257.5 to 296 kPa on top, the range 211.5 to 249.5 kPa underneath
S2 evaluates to 1.39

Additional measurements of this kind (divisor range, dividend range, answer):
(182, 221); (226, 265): 0.73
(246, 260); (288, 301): 1.43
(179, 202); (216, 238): 0.78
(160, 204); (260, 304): 1.04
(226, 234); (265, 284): 1.43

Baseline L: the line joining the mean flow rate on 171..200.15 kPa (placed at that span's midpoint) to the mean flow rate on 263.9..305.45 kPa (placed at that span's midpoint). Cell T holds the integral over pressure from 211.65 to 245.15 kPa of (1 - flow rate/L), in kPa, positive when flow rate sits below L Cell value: 8.7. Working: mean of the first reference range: 363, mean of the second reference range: 379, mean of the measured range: 273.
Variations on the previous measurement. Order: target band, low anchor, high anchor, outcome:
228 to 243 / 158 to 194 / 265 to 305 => 5.8 kPa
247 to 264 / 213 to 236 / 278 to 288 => 2.3 kPa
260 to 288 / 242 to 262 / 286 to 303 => -3.6 kPa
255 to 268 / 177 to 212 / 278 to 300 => 1.3 kPa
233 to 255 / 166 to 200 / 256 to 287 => 8.3 kPa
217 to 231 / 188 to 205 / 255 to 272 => 2.1 kPa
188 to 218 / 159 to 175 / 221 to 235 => -4.4 kPa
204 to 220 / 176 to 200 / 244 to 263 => -1.0 kPa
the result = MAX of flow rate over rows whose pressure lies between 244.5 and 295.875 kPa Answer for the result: 388.2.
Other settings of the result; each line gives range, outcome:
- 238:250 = 231.6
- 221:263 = 346.1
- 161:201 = 372.5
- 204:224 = 365.2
